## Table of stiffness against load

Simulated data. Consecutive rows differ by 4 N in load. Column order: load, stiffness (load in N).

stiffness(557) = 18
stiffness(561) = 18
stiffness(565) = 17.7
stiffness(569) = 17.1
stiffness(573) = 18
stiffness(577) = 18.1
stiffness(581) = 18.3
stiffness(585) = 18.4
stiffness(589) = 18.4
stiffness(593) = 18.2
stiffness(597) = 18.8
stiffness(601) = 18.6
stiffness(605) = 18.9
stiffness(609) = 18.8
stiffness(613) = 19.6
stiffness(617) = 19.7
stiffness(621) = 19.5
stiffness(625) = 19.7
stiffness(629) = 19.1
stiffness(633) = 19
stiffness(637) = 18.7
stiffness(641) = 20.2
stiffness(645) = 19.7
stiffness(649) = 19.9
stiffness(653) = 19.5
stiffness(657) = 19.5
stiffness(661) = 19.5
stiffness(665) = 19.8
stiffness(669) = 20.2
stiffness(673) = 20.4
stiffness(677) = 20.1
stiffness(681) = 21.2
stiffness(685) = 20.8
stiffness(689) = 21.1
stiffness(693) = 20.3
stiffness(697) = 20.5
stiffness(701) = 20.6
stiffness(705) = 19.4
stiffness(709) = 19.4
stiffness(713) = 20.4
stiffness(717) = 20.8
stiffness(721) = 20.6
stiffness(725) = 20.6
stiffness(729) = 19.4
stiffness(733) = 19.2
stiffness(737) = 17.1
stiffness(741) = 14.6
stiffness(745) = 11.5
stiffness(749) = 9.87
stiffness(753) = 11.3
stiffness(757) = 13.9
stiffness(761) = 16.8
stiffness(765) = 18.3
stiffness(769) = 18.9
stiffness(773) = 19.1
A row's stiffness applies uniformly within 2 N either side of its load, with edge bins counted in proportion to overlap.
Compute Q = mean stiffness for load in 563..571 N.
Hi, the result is 17.4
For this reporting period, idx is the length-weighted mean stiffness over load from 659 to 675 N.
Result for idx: 20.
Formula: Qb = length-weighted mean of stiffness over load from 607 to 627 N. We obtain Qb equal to 19.5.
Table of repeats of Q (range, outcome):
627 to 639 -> 18.9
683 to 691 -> 21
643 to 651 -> 19.8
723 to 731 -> 20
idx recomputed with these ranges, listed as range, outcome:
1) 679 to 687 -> 21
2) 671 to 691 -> 20.7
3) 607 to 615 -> 19.2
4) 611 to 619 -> 19.6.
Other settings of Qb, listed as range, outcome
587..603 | 18.5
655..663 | 19.5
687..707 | 20.4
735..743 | 15.9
